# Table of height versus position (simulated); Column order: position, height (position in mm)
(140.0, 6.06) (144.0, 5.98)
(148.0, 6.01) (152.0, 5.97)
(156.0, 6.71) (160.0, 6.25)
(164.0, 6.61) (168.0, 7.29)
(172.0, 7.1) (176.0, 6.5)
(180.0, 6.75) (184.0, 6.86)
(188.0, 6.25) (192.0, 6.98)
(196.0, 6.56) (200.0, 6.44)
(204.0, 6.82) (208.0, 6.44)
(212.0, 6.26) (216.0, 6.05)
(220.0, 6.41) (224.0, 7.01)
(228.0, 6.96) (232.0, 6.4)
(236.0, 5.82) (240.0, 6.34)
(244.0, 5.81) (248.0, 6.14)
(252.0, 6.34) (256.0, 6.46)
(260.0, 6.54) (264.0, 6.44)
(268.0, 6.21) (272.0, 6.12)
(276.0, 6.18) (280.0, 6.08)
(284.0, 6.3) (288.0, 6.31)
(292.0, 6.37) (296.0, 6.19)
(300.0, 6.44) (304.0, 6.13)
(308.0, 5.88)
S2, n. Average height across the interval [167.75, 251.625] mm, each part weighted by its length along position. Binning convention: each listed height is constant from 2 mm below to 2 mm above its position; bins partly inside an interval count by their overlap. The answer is 6.51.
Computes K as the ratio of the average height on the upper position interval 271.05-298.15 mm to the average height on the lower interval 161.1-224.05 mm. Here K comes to 0.9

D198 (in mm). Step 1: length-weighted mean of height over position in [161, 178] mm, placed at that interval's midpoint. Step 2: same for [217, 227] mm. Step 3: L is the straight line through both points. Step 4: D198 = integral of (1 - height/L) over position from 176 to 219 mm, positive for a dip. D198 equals 1.4 mm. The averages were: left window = 6.84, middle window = 6.54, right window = 6.67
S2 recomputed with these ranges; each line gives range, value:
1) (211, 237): 6.44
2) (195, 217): 6.44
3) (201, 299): 6.34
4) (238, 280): 6.25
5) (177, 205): 6.65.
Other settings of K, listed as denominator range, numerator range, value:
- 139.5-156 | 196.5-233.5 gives 1.07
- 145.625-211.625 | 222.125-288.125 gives 0.96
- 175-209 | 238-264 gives 0.95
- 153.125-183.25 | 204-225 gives 0.96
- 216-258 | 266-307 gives 0.98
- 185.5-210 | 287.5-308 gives 0.95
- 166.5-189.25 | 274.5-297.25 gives 0.92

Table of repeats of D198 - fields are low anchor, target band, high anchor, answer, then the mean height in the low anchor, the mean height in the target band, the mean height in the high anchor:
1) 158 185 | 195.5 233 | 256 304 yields 0.2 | 6.76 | 6.54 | 6.29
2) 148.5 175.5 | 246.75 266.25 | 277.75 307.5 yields -0.1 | 6.61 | 6.39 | 6.24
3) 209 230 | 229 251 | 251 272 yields 1.0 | 6.53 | 6.15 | 6.37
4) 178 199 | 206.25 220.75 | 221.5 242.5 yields 0.6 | 6.67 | 6.28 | 6.49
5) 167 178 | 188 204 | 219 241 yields 0.3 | 6.93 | 6.63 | 6.5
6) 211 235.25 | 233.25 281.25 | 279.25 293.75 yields 1.2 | 6.49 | 6.21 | 6.28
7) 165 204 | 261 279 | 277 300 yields 0.3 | 6.75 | 6.25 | 6.26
